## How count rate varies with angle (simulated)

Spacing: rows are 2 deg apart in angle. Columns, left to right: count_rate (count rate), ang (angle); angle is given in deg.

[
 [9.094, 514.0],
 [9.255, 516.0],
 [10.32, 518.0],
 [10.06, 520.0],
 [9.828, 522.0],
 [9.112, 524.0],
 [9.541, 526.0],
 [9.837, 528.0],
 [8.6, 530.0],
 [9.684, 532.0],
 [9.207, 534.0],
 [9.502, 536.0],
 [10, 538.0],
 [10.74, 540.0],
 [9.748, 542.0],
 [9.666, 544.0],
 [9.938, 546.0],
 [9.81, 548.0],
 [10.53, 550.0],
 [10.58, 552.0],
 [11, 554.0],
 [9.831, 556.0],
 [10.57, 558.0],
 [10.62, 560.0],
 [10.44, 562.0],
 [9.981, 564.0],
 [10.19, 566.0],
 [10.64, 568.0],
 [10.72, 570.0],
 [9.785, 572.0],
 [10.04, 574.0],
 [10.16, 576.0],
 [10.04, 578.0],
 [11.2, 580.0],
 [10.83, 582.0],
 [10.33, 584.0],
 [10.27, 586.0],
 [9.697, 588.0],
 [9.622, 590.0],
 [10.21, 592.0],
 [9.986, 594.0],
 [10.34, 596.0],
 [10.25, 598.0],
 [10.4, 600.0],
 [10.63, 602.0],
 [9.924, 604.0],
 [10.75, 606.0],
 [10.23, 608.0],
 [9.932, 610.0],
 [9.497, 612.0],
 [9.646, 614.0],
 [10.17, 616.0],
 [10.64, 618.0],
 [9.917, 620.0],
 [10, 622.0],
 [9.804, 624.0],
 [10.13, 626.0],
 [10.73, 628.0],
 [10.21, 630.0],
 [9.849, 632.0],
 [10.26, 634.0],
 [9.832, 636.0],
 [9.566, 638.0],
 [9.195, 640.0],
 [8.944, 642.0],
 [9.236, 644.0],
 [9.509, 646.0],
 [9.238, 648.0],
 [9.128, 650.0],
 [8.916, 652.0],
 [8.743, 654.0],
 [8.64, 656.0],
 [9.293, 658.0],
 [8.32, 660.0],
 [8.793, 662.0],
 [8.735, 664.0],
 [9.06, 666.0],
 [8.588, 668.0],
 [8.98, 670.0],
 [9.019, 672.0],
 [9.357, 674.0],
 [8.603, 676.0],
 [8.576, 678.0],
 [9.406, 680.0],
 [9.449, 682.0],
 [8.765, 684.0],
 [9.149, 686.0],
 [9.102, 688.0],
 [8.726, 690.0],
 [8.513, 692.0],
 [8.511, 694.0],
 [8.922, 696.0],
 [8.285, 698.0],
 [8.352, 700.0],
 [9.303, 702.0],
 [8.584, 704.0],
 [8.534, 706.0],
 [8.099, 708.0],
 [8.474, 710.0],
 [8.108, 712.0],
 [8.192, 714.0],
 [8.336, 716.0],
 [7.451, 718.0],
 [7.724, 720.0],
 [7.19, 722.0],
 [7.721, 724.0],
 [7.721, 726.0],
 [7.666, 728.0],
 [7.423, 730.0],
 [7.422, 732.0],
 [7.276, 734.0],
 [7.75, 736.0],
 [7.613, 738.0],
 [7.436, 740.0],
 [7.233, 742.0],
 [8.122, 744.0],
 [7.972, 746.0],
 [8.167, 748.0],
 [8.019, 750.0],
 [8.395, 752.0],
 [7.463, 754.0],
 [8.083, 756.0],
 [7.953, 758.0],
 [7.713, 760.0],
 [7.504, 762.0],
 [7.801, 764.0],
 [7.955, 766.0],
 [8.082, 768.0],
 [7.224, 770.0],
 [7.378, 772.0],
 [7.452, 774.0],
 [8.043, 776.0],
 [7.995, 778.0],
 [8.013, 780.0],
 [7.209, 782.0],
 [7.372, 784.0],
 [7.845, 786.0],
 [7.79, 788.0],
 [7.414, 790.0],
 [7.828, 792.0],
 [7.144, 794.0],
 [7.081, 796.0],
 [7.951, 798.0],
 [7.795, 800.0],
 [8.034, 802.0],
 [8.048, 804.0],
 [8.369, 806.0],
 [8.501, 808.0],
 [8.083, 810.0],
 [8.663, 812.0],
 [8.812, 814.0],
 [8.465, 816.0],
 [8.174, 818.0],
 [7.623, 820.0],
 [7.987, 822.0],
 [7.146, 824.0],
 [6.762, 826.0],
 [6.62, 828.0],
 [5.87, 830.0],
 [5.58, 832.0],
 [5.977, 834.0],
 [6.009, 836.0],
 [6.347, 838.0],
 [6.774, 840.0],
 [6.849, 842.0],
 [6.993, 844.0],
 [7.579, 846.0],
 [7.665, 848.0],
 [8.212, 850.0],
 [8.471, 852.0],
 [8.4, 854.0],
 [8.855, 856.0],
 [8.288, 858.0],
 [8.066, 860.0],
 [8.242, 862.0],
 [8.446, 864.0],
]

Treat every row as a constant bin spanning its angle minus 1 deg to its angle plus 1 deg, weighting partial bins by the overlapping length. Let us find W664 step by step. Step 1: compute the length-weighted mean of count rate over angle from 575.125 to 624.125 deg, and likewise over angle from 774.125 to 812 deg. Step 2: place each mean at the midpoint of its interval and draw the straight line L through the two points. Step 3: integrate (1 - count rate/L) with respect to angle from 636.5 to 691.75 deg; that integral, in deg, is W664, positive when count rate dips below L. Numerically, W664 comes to 2.3 deg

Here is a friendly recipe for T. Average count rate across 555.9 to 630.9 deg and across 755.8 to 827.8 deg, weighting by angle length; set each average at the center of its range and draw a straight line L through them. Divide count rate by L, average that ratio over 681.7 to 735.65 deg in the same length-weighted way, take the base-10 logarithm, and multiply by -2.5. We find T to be 0.07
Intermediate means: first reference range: 10.2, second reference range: 7.8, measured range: 8.24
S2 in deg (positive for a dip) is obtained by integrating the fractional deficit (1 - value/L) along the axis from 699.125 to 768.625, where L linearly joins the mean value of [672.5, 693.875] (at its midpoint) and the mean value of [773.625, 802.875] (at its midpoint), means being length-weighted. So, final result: 3.5 deg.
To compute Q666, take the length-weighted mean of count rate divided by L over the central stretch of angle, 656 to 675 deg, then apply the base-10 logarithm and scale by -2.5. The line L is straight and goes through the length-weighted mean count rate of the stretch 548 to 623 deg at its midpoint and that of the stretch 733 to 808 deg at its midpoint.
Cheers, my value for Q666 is 0.03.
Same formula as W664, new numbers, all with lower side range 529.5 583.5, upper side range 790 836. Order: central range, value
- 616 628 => -0.8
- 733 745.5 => 1.1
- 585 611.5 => -1.2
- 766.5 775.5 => 0.4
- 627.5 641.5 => -0.8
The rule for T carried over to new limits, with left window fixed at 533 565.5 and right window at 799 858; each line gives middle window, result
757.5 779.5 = 0.05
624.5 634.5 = -0.09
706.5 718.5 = 0.06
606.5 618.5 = -0.05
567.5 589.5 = -0.05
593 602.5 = -0.07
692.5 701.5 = 0.03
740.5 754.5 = 0.05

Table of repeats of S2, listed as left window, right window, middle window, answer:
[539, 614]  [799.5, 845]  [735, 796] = 2.3 deg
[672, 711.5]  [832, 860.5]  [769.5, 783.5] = 0.7 deg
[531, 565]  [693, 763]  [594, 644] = -4.1 deg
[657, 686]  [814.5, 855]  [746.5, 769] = 0.3 deg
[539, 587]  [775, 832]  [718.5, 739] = 2.3 deg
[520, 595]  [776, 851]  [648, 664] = 0.4 deg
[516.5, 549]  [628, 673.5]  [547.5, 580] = -2.6 deg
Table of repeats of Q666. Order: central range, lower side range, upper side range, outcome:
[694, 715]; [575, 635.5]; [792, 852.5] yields 0.06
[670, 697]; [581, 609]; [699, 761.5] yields -0.03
